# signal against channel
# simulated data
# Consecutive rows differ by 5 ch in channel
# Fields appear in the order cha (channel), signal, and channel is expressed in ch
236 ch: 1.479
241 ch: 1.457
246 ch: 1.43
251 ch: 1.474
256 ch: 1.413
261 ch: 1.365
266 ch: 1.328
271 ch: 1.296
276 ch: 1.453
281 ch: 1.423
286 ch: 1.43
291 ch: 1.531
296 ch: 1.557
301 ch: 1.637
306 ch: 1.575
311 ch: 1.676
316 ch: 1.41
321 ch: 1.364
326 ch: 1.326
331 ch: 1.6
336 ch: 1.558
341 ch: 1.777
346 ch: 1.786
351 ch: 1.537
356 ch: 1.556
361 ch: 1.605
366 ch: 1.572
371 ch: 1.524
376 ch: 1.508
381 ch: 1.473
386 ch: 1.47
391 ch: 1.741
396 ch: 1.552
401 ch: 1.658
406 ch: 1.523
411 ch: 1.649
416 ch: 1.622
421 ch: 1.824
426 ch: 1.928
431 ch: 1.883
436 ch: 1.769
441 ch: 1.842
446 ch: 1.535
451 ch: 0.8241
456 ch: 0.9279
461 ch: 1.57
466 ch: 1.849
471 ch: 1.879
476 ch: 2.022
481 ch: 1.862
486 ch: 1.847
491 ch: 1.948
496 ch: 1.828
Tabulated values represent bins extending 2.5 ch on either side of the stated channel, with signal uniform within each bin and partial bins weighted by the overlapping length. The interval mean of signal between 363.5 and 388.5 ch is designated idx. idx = 1.51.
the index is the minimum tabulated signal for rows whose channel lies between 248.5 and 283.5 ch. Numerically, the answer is 1.296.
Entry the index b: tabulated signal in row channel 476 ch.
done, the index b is 2.022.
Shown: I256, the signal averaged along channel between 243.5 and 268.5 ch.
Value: 1.4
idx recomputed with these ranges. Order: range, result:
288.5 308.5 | 1.57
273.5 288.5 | 1.44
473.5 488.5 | 1.91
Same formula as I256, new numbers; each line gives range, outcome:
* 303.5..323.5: 1.51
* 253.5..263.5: 1.39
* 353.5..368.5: 1.58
